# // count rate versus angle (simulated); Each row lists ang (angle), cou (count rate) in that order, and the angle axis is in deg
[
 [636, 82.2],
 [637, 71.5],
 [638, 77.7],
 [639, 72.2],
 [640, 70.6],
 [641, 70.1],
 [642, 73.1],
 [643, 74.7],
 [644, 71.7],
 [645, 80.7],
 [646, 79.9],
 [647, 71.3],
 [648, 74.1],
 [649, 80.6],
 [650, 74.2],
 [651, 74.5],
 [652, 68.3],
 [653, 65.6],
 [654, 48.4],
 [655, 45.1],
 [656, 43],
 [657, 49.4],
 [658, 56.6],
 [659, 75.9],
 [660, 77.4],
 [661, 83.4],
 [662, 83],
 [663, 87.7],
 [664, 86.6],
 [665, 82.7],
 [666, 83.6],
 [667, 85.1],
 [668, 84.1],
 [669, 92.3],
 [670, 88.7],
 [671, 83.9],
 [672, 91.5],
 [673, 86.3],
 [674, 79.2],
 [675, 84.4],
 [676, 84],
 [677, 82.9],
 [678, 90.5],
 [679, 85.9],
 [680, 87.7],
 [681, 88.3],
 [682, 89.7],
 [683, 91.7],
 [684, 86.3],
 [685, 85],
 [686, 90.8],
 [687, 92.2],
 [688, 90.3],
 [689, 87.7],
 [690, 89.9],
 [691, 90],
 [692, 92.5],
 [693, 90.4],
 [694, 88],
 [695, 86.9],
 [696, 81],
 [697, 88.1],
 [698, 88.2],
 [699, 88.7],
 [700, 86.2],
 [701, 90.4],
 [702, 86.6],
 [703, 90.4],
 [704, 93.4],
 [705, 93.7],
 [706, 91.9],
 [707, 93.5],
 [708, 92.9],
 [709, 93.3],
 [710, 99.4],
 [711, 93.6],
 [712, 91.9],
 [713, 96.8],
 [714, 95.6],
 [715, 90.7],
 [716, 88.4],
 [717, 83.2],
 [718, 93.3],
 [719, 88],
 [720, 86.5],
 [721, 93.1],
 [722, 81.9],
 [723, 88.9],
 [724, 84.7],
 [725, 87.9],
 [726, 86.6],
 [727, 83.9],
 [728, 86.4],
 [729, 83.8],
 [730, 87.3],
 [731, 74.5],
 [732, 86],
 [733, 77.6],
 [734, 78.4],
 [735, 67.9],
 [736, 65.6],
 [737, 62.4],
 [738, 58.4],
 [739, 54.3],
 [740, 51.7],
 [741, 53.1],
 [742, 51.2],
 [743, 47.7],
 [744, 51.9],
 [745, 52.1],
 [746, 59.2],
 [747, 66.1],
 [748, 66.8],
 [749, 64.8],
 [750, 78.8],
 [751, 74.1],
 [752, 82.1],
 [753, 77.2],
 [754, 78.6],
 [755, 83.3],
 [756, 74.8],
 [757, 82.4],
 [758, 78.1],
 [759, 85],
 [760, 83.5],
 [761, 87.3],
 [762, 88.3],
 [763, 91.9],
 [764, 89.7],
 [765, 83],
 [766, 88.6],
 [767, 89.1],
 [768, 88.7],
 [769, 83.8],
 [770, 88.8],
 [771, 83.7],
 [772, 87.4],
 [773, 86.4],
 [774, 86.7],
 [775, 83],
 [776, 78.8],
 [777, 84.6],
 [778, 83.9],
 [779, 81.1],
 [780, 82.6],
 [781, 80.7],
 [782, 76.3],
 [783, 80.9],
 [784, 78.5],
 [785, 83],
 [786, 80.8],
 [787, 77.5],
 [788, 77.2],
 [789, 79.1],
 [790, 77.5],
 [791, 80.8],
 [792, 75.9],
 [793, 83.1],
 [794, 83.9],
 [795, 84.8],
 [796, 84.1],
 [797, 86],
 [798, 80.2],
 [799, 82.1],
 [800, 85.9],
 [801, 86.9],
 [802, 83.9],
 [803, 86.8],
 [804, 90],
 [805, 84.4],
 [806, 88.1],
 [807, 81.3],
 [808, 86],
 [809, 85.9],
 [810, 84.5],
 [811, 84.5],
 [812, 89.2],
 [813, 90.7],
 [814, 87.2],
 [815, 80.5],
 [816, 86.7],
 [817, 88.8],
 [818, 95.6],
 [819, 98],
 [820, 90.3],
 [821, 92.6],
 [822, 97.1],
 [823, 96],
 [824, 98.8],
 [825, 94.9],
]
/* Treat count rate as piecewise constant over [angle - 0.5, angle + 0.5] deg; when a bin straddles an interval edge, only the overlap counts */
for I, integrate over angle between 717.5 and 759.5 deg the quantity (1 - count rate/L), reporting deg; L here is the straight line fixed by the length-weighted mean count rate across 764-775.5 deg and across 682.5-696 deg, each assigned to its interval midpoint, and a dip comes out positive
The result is 6.4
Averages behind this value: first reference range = 89.1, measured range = 74.2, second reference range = 86.4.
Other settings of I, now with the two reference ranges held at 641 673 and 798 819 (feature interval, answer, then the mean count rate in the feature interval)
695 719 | -3.67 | 90.8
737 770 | 3.63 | 73.4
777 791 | 0.75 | 80.1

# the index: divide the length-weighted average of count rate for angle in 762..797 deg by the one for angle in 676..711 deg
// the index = 0.93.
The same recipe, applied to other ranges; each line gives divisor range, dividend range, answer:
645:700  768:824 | 1.05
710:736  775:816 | 0.96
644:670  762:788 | 1.14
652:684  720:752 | 0.91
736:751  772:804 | 1.39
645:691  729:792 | 0.96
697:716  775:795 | 0.88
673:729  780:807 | 0.93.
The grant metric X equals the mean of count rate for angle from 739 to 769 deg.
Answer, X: 73.9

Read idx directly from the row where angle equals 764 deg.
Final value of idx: 89.7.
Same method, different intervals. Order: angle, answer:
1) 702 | 86.6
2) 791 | 80.8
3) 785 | 83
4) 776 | 78.8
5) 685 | 85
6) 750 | 78.8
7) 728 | 86.4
